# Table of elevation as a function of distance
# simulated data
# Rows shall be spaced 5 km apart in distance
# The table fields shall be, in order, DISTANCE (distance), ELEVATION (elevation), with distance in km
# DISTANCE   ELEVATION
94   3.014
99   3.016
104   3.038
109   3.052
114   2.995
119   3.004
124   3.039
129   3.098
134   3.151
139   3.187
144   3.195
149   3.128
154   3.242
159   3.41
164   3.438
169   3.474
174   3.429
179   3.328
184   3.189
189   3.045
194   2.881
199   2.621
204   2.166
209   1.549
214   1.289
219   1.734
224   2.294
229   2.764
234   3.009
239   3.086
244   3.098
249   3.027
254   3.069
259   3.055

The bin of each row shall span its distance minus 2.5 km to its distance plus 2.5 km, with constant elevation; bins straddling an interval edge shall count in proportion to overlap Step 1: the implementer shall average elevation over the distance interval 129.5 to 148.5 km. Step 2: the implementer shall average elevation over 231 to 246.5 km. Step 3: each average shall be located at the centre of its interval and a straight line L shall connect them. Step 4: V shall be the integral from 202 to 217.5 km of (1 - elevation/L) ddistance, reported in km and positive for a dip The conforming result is 7.2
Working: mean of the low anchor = 3.16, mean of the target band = 1.66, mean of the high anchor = 3.05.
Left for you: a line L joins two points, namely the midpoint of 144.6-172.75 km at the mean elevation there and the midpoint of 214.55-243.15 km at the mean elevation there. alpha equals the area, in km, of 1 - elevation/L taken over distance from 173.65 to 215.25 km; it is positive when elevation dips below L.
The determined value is 4.8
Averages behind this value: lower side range 3.33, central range 2.61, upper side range 2.52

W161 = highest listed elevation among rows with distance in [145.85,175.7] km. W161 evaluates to 3.474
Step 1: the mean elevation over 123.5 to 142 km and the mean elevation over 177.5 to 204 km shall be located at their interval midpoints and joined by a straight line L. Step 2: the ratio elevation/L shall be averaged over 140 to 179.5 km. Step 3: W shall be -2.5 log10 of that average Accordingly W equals -0.101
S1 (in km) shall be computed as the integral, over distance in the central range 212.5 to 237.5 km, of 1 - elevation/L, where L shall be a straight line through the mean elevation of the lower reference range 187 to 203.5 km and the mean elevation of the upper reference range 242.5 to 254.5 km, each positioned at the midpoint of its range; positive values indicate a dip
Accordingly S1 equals 5.5 km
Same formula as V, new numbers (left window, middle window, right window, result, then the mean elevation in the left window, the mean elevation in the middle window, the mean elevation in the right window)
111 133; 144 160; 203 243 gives -2.41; 3.04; 3.24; 2.27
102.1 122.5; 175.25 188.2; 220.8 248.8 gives -1.46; 3.02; 3.25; 2.84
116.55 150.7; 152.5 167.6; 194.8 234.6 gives -3.10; 3.11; 3.38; 2.17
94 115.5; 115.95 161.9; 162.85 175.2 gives 1.27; 3.03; 3.16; 3.45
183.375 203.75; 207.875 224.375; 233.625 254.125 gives 7.19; 2.83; 1.66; 3.06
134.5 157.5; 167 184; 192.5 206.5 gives -3.29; 3.19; 3.38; 2.53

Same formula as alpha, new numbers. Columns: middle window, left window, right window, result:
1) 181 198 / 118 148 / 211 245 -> -1.90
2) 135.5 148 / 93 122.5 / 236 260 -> -0.61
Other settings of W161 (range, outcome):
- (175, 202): 3.328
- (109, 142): 3.187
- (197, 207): 2.621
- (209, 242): 3.086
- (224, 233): 2.764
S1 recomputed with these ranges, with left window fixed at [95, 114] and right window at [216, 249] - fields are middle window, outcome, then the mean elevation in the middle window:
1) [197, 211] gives 3.2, 2.11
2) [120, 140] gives -1.0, 3.11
